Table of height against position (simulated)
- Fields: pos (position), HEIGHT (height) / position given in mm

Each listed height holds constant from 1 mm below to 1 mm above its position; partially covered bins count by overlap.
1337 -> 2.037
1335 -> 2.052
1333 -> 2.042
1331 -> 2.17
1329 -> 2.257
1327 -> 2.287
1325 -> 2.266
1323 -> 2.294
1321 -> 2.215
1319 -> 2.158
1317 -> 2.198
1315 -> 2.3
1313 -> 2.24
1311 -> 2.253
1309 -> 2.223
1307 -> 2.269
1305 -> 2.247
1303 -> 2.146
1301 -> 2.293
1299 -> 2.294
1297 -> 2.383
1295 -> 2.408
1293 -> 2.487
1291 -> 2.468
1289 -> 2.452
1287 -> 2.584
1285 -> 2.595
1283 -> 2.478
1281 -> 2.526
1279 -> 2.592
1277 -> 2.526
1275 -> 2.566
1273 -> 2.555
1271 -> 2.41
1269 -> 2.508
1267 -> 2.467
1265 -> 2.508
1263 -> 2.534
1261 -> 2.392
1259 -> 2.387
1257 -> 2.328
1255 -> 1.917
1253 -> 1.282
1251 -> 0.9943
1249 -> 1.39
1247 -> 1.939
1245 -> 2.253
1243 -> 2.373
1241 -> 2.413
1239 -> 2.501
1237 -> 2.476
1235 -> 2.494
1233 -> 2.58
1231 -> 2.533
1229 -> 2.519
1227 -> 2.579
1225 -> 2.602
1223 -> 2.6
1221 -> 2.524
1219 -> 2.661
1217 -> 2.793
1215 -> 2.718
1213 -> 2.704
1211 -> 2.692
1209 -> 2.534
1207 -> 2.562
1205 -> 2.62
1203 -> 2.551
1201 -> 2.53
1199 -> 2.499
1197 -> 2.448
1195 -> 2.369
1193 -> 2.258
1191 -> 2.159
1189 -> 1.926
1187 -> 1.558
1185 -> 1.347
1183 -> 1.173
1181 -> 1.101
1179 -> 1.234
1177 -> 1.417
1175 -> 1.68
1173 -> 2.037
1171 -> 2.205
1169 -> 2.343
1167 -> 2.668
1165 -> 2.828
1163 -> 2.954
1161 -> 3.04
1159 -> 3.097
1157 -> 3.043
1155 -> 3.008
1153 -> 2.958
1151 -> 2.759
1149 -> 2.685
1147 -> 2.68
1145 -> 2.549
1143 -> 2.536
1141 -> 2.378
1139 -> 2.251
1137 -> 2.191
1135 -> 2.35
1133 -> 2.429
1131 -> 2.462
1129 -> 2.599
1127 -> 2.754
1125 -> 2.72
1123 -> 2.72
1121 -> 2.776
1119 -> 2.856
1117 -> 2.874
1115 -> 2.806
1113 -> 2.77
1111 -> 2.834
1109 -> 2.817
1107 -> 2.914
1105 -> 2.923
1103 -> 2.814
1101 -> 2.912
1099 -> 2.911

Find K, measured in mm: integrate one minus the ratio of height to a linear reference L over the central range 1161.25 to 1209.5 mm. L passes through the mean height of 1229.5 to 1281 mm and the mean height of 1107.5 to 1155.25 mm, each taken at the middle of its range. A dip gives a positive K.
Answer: 6.9 mm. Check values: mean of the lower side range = 2.65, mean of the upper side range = 2.28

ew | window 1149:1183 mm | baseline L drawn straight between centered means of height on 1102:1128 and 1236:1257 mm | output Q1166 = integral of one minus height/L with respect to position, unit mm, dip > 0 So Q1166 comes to 1.8 mm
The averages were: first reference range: 2.81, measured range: 2.37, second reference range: 1.97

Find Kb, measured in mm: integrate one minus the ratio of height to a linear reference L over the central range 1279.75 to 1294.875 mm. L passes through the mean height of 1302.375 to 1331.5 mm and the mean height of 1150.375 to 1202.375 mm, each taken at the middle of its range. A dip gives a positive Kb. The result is -1.81 mm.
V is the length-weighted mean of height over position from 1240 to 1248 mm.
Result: 2.24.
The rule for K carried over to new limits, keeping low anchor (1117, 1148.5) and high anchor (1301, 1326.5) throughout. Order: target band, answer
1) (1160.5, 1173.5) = -0.4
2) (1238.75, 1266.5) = 3.1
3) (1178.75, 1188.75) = 4.6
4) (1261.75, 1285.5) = -2.2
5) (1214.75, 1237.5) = -1.8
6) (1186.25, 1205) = 1.3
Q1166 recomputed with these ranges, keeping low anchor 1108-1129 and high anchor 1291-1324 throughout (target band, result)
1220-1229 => -0.2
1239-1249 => 1.1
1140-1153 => 0.4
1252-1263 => 1.4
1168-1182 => 4.9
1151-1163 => -1.4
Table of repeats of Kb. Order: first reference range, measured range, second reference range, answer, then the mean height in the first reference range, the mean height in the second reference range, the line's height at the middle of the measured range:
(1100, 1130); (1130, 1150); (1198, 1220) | 2.22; 2.81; 2.62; 2.76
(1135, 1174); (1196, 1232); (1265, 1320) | -0.87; 2.64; 2.4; 2.53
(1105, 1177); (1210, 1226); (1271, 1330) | -1.01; 2.63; 2.36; 2.5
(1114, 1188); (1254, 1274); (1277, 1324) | -0.27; 2.41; 2.36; 2.37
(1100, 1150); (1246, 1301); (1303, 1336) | 0.51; 2.66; 2.21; 2.32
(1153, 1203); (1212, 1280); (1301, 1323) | -4.33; 2.23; 2.23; 2.23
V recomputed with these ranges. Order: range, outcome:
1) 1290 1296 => 2.45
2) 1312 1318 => 2.25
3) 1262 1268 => 2.5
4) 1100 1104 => 2.86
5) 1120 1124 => 2.75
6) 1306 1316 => 2.26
